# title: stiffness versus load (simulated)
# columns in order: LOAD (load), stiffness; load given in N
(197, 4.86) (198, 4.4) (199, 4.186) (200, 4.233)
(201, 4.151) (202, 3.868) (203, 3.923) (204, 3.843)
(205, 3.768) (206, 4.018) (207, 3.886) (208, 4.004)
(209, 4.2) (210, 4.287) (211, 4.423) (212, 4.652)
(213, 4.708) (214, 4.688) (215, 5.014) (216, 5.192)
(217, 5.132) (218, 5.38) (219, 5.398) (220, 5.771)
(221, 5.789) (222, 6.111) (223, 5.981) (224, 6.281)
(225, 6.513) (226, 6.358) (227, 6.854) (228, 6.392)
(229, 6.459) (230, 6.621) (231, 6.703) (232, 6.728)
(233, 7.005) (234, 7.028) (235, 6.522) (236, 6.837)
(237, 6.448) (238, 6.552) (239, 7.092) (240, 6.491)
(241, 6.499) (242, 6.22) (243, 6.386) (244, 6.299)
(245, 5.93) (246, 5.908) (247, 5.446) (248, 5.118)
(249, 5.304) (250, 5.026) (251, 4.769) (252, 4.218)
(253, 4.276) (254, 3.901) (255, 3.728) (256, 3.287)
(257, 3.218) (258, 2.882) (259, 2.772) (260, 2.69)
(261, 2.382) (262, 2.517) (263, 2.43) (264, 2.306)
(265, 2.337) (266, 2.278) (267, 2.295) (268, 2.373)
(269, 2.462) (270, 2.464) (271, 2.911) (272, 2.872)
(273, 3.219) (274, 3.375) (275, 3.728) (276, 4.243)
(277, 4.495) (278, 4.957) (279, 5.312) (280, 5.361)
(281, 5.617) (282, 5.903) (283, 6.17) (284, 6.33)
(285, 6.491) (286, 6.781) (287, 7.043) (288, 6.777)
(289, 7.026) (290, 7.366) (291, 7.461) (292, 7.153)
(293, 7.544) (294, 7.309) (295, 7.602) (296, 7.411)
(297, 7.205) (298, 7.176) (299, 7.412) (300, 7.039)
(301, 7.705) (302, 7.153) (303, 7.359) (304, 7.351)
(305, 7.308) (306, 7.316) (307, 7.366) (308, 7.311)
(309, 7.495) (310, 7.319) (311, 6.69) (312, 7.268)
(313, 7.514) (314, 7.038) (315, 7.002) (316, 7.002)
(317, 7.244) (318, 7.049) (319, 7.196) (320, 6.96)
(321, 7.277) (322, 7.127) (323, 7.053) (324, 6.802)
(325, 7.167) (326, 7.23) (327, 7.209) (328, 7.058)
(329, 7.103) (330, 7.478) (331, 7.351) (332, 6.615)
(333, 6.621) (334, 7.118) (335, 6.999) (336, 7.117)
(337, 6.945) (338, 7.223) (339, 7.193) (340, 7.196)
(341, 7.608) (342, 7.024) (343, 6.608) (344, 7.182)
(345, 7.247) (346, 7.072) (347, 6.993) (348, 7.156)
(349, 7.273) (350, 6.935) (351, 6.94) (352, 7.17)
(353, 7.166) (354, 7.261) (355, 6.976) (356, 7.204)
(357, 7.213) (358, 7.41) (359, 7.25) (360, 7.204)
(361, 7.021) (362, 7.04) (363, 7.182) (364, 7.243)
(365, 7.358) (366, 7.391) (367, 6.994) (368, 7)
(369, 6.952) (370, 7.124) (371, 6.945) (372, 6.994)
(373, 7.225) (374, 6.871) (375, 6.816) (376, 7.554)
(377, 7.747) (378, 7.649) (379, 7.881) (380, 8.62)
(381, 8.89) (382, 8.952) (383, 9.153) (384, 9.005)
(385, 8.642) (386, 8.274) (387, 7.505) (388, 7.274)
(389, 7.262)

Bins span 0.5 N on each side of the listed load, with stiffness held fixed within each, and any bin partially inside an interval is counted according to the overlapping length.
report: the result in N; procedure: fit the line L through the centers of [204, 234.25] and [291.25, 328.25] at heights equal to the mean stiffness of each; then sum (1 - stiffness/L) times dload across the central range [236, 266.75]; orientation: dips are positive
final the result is 7.8 N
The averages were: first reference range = 5.47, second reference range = 7.23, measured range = 4.51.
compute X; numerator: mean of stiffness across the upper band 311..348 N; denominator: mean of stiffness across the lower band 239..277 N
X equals 1.80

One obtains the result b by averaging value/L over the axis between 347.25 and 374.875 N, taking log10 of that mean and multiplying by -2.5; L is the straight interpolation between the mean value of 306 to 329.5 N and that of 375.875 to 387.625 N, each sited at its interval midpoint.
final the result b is 0.12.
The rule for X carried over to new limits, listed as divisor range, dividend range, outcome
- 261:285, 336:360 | 1.90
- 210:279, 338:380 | 1.49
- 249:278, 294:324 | 2.22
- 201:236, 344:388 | 1.38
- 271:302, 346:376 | 1.17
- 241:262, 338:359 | 1.59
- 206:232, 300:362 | 1.31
